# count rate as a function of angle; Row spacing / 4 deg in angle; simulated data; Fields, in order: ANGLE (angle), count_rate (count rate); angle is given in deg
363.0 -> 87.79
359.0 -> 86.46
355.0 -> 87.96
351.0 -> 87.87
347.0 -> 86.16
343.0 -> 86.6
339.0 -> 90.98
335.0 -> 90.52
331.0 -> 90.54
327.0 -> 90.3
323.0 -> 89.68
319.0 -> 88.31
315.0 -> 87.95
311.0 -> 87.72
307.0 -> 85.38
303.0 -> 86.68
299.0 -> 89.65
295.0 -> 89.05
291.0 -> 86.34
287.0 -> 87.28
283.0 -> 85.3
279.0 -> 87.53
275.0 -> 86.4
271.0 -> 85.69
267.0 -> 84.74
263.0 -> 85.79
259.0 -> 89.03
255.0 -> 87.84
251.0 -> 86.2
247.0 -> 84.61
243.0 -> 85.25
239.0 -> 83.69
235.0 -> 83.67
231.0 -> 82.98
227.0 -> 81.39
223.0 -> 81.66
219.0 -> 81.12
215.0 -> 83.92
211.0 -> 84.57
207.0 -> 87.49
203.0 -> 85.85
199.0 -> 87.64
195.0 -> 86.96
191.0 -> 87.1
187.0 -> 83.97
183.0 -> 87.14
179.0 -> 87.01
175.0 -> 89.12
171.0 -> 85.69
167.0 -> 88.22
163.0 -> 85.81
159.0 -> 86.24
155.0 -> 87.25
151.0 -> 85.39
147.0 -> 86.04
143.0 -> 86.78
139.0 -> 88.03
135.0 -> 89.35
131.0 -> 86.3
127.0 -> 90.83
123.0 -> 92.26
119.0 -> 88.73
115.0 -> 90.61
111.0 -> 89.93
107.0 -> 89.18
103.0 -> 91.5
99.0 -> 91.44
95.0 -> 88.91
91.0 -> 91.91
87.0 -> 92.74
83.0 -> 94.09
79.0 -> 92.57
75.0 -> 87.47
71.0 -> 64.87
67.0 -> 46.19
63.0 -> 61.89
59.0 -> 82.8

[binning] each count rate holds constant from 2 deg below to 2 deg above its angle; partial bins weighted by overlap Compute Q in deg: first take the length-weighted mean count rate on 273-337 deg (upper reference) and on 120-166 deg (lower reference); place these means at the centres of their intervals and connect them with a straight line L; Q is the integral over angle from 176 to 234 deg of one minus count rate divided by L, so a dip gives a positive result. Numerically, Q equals 1.9 deg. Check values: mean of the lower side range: 87.7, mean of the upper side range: 88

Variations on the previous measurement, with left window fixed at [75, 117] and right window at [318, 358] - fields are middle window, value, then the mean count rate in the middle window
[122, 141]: 0.33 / 89.2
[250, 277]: 0.91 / 86.5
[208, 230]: 1.76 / 82.8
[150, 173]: 1.02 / 86.5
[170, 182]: 0.39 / 87.4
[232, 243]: 0.72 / 83.9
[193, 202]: 0.30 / 87.1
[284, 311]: 0.57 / 87.3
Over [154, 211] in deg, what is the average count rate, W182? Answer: 86.7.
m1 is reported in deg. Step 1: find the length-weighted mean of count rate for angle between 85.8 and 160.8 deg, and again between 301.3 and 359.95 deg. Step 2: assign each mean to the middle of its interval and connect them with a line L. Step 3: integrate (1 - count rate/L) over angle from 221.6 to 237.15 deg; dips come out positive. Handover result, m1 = 1.09 deg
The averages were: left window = 89.1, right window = 88.2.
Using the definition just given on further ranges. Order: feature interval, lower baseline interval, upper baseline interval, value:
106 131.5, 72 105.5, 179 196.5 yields -0.19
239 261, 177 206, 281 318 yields 0.16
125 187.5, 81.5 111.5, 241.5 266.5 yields 1.57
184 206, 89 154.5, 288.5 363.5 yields 0.60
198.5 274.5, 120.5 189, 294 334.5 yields 2.70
